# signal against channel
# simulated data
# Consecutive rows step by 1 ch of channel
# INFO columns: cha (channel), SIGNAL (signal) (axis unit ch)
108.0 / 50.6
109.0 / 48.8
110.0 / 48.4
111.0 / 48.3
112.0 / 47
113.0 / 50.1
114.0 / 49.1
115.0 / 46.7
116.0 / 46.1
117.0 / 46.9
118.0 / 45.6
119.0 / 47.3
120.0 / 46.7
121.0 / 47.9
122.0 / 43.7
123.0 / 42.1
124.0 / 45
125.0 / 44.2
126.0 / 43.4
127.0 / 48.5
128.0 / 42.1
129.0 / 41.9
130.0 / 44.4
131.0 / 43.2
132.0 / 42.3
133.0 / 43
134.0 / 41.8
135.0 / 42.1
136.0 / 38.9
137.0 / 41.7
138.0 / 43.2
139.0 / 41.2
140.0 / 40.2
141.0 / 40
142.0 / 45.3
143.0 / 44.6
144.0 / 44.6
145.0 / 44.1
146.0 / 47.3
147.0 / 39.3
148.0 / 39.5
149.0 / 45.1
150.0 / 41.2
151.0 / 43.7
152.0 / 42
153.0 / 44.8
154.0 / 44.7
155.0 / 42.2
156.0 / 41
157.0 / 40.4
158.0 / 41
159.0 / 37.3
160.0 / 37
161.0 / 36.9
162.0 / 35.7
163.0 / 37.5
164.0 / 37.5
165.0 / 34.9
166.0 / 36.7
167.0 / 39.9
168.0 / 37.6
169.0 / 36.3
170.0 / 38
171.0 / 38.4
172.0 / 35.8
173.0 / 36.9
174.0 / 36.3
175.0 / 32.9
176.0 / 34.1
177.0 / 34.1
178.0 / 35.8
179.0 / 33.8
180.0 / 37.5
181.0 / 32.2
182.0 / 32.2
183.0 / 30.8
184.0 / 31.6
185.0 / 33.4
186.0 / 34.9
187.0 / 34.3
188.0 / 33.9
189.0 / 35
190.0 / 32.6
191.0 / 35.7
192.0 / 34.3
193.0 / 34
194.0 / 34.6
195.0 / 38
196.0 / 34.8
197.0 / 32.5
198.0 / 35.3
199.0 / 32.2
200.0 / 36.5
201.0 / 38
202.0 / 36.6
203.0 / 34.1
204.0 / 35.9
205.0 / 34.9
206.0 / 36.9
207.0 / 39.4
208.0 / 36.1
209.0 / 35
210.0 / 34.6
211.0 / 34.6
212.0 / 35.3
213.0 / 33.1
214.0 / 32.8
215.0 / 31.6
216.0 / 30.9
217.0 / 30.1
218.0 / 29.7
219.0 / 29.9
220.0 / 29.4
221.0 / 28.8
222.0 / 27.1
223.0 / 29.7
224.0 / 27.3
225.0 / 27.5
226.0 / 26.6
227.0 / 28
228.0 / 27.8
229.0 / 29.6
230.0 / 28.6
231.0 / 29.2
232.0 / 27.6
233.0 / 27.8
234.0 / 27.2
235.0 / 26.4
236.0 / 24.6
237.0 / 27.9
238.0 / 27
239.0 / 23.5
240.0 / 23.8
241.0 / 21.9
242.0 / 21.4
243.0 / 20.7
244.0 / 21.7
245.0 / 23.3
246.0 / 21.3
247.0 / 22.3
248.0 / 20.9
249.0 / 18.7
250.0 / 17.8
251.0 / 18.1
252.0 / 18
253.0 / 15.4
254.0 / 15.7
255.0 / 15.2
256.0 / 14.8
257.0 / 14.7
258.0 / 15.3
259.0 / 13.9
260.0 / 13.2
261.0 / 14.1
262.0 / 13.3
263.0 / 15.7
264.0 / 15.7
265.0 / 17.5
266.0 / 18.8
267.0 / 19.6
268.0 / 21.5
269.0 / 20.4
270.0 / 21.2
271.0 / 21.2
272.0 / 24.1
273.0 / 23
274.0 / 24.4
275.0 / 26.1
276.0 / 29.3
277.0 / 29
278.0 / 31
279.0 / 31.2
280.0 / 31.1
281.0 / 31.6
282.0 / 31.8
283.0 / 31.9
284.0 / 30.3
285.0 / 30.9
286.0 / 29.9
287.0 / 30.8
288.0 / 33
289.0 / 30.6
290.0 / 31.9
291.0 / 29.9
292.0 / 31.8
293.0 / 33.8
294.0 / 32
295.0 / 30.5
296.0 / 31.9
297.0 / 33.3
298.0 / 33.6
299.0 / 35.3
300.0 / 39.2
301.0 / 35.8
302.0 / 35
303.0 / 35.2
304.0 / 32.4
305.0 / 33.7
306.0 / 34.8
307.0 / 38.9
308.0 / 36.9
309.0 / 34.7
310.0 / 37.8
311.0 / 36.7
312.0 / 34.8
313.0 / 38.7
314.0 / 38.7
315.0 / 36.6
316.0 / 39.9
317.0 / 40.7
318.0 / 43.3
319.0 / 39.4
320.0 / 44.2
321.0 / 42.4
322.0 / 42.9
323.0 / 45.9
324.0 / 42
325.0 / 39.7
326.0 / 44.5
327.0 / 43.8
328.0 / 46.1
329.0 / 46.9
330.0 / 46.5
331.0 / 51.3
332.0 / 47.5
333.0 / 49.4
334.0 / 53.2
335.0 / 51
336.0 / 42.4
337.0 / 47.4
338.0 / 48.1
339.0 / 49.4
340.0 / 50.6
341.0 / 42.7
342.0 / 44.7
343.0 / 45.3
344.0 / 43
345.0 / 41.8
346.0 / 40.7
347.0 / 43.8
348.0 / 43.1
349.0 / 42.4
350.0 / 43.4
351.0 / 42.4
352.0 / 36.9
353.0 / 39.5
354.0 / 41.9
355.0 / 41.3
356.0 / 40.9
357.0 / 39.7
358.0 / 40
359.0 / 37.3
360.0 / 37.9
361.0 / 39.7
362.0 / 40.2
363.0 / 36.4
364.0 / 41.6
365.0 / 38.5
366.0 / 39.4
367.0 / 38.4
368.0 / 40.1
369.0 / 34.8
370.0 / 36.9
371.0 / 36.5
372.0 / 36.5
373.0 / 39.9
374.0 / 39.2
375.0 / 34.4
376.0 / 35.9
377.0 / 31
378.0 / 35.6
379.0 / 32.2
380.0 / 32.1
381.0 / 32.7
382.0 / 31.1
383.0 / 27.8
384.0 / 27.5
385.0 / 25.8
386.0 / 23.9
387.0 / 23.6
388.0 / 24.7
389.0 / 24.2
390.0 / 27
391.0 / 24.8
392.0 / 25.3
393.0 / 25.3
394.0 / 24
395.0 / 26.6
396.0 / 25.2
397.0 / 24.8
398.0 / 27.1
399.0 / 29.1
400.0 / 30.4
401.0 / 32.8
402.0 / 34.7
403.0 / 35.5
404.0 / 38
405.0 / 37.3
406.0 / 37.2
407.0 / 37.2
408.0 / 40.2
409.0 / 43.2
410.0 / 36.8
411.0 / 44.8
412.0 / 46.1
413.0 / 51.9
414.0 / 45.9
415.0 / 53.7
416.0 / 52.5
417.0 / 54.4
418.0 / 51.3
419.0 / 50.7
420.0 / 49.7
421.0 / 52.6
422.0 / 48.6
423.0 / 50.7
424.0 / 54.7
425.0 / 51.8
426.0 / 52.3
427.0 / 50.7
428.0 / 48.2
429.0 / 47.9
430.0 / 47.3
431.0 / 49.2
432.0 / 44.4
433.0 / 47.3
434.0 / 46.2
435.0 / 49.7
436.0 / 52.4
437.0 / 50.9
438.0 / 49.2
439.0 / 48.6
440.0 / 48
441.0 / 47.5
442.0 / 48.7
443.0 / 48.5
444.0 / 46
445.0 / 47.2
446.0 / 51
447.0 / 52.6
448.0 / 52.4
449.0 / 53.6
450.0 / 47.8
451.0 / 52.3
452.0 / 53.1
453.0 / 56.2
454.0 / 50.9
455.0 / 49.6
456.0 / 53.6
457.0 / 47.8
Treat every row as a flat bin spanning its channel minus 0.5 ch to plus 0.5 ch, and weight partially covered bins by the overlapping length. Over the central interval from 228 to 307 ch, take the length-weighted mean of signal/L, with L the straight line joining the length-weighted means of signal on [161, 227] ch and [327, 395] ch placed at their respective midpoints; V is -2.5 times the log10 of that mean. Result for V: 0.37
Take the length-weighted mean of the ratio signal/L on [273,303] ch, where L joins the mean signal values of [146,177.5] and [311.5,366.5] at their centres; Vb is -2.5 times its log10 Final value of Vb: 0.30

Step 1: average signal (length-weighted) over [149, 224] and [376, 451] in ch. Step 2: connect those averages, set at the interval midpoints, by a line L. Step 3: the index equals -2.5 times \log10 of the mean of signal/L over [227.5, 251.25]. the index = 0.45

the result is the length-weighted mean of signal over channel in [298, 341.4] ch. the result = 41.7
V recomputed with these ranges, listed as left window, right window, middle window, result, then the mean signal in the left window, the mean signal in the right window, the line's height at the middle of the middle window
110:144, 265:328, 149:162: 0.04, 44.4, 33.3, 42.6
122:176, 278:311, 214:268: 0.50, 40.8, 33.2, 36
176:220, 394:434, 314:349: -0.13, 34.1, 42.9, 39.6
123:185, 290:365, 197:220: 0.17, 39.7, 40.4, 40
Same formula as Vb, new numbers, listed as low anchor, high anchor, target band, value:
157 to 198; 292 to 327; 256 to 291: 0.470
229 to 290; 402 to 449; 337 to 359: -0.187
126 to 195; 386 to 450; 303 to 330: 0.028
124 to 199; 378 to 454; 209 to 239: 0.320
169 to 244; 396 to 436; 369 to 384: 0.218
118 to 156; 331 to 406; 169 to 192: 0.214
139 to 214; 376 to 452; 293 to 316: 0.114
